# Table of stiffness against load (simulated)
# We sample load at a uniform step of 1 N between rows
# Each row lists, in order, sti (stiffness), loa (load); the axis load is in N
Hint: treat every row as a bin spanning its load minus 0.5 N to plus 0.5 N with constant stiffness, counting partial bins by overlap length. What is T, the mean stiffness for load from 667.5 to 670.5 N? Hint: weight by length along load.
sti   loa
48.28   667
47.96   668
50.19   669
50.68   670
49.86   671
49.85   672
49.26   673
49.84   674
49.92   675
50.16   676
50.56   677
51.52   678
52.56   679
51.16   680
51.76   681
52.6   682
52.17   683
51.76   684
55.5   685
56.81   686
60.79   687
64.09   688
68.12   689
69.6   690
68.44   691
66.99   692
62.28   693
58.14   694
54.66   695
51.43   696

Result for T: 49.6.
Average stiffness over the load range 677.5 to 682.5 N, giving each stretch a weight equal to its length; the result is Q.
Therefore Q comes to 51.9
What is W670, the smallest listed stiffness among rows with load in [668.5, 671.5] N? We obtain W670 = 49.86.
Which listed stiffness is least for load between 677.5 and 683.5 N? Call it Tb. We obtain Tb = 51.16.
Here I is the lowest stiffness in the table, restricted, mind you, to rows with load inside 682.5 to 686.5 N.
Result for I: 51.76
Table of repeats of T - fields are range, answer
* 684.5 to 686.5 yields 56.2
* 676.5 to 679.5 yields 51.5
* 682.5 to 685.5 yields 53.1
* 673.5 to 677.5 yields 50.1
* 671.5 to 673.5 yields 49.6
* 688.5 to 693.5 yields 67.1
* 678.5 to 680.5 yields 51.9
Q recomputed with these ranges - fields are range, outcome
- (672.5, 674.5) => 49.5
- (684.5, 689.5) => 61.1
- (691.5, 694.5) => 62.5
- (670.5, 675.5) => 49.7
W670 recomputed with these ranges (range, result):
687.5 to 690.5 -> 64.09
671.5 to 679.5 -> 49.26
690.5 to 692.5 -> 66.99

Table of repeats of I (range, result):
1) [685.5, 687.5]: 56.81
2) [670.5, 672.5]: 49.85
